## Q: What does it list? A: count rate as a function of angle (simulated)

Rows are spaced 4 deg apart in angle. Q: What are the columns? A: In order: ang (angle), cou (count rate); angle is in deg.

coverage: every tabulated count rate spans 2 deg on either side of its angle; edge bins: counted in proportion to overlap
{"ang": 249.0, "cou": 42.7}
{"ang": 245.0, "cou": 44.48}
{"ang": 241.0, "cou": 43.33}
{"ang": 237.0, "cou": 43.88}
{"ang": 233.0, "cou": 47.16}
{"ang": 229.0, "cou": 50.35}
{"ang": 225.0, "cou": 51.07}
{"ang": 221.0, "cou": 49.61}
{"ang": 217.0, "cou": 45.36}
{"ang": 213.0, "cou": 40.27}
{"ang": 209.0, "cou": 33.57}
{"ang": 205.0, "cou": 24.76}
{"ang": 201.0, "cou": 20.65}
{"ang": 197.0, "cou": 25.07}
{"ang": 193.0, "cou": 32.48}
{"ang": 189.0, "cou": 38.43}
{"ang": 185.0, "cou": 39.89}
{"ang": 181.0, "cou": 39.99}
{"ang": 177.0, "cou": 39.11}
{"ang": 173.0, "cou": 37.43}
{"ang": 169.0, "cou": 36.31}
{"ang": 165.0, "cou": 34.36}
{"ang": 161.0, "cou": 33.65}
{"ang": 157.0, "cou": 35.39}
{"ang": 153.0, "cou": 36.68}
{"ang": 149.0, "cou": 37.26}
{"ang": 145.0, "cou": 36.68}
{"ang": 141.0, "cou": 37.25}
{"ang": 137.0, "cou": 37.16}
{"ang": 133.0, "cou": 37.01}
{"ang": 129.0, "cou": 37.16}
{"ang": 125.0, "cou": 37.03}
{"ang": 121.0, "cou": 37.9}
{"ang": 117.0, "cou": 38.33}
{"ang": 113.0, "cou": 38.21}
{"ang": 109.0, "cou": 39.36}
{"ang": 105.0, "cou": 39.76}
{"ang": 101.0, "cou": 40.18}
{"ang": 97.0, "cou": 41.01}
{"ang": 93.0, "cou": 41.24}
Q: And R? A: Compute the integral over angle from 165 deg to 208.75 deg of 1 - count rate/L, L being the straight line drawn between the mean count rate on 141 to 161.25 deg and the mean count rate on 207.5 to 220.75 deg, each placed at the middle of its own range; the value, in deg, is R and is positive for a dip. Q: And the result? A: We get 6.2 deg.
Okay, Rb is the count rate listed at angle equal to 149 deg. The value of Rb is 37.26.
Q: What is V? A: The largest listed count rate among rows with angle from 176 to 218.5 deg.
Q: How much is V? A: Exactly 45.36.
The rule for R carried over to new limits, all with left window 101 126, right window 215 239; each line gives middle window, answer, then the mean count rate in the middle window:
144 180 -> 5.22 deg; 36.4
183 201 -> 4.99 deg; 32.5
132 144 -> 1.04 deg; 37.1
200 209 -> 4.05 deg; 25.3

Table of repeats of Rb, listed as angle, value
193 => 32.48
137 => 37.16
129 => 37.16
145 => 36.68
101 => 40.18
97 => 41.01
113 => 38.21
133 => 37.01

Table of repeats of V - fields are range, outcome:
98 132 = 40.18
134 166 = 37.26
